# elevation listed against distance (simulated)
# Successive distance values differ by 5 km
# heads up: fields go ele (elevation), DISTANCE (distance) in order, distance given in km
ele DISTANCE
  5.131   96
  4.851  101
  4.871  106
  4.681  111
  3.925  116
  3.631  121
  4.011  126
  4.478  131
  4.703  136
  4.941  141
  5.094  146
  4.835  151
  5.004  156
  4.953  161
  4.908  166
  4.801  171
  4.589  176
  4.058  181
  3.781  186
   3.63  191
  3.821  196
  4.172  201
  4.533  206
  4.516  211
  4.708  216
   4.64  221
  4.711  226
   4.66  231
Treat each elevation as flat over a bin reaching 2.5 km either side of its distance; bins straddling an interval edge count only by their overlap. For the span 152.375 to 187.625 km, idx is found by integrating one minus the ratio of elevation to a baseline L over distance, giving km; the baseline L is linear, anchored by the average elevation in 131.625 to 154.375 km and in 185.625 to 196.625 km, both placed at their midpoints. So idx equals -3.2 km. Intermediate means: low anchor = 4.86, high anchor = 3.72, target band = 4.61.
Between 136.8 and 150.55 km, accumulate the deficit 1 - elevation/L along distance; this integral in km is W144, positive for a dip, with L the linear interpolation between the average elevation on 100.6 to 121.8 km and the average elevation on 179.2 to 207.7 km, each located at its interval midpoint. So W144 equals -2.3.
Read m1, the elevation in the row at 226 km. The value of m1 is 4.711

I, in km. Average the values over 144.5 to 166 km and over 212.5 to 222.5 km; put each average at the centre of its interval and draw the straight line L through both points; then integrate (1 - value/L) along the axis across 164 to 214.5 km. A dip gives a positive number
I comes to 5.41 km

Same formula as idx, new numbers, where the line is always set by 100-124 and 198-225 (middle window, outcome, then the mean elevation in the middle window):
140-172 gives -3.73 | 4.94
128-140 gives -0.60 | 4.61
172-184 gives 0.26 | 4.36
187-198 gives 1.85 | 3.73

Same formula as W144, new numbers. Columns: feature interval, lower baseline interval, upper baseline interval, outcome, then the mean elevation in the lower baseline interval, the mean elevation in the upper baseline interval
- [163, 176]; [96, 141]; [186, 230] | -1.3 km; 4.47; 4.32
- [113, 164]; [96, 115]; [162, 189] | 0.5 km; 4.78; 4.44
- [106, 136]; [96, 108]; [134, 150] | 4.0 km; 4.92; 4.91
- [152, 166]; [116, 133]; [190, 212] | -3.0 km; 4.01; 4.14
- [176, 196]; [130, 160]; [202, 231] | 3.4 km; 4.87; 4.6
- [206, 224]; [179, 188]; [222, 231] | -0.5 km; 3.92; 4.68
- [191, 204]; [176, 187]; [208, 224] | 1.2 km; 4.09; 4.62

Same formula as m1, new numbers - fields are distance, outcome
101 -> 4.851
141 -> 4.941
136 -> 4.703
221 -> 4.64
